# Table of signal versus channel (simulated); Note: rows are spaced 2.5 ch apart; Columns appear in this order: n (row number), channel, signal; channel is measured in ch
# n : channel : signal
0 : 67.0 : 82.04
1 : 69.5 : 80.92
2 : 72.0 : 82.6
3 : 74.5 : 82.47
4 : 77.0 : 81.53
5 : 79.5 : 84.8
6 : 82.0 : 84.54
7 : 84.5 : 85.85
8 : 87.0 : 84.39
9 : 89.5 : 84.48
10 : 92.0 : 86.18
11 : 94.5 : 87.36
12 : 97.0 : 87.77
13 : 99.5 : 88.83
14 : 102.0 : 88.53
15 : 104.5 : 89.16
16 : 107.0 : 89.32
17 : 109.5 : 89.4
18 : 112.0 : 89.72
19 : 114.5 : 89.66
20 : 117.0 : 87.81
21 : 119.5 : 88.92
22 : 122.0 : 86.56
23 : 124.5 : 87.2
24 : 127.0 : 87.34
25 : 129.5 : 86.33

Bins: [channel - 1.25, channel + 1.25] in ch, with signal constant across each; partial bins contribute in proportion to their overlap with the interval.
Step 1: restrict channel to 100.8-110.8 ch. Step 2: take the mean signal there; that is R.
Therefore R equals 89.1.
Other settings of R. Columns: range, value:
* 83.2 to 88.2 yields 85.1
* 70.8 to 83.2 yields 83.2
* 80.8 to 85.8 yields 85.2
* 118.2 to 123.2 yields 87.8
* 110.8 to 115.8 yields 89.7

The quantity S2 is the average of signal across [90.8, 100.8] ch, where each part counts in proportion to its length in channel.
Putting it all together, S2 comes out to 87.5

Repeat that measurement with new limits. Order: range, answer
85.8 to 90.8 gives 84.5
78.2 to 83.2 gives 84.6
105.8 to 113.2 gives 89.5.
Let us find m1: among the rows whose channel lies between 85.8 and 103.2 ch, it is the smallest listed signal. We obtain 84.39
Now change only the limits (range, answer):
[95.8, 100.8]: 87.77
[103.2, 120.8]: 87.81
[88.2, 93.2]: 84.48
